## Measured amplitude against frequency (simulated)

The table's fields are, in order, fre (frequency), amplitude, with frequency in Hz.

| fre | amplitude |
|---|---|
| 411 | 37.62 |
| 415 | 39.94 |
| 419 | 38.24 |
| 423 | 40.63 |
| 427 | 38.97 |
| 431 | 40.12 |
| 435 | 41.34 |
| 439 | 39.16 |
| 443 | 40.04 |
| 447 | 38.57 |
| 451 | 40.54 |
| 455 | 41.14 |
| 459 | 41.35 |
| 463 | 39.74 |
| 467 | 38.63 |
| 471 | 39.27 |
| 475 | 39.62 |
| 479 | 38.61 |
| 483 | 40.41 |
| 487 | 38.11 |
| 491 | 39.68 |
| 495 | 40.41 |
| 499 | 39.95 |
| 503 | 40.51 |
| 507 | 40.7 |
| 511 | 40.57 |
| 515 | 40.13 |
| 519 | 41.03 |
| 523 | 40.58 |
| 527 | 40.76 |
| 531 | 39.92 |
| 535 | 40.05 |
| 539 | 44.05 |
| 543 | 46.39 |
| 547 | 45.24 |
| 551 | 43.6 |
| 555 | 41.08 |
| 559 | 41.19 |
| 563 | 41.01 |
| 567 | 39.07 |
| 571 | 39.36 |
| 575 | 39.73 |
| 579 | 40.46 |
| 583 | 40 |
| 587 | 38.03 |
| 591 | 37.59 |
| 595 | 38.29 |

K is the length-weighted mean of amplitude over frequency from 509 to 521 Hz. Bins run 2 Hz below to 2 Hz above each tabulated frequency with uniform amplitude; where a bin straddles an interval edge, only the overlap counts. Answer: 40.6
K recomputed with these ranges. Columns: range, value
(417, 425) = 39.4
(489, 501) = 40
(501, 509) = 40.6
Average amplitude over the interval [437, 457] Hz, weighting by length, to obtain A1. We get 39.9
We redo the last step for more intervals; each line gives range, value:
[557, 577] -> 40.1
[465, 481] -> 39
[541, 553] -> 45.1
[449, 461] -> 41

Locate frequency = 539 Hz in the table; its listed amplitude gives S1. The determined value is 44.05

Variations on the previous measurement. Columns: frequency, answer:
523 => 40.58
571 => 39.36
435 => 41.34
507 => 40.7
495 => 40.41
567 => 39.07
